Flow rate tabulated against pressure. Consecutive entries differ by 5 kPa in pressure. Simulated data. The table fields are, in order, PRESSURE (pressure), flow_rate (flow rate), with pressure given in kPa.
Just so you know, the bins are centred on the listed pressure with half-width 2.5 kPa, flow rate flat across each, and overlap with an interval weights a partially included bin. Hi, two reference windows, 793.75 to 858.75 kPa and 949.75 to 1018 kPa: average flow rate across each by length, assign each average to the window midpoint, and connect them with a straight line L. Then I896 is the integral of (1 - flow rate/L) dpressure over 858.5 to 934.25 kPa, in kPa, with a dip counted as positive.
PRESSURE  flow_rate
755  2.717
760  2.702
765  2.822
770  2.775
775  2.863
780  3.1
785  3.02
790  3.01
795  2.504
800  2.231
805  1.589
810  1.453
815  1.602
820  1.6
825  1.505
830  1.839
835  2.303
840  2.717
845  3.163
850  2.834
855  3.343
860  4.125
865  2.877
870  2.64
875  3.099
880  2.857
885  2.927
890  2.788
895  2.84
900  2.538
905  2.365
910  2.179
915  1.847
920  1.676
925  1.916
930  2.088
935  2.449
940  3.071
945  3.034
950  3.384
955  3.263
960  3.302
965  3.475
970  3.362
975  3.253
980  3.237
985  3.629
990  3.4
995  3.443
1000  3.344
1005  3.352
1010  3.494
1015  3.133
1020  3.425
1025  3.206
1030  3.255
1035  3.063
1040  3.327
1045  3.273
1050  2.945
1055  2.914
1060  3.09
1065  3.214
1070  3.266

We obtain 3.9 kPa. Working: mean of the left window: 2.24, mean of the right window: 3.36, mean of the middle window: 2.56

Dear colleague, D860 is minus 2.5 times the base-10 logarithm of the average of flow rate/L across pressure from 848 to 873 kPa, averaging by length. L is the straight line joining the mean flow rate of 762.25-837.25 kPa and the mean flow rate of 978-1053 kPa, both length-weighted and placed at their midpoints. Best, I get -0.23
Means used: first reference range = 2.28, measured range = 3.17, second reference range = 3.3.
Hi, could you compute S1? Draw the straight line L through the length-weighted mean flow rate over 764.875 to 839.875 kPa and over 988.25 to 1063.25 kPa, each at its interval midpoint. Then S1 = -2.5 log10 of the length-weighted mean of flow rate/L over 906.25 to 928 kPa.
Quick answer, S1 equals 0.390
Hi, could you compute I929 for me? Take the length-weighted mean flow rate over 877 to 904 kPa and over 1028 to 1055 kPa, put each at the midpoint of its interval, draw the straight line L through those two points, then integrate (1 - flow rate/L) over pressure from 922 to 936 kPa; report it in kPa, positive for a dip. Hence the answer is 3.7 kPa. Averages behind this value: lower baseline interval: 2.77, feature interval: 2.1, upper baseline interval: 3.15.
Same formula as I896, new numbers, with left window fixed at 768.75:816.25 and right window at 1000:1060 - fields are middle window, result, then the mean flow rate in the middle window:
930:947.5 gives 1.0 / 2.74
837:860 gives -4.4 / 3.12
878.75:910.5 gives 1.2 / 2.66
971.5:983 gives -0.9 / 3.27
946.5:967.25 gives -2.5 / 3.34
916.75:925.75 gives 3.4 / 1.78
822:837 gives 4.1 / 1.86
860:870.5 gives -1.7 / 3.11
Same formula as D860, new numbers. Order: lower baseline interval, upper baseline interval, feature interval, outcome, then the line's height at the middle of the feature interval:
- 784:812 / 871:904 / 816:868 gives -0.02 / 2.54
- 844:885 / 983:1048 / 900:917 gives 0.40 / 3.17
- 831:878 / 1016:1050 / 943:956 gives -0.04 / 3.11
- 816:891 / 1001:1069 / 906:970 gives 0.11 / 2.93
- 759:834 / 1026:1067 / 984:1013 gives -0.15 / 2.98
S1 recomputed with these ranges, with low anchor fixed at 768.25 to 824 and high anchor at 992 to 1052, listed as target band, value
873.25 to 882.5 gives -0.12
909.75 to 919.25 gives 0.42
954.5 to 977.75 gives -0.10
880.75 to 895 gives -0.06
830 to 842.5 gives 0.05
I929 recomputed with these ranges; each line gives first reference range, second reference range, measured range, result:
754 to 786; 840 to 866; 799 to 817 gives 8.02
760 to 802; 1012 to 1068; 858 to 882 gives -1.50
